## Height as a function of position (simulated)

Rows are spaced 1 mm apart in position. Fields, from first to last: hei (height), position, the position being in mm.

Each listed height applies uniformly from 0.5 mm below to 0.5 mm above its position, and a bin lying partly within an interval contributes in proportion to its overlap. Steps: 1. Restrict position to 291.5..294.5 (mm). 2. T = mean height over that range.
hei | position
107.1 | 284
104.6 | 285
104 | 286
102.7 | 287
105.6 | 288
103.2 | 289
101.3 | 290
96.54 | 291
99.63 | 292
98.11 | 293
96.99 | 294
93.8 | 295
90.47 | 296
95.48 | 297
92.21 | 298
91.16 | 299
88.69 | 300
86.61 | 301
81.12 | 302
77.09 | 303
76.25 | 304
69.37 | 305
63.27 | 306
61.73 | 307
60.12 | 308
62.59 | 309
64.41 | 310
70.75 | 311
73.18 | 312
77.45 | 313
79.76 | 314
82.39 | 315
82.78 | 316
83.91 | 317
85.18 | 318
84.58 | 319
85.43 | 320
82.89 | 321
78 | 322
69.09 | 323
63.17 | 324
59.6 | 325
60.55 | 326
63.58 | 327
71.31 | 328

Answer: 98.2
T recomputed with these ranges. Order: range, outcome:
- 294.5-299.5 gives 92.6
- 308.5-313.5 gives 69.7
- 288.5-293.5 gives 99.8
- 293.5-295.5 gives 95.4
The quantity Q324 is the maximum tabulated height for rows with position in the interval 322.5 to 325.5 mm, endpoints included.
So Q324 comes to 69.09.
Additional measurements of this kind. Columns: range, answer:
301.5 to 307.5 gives 81.12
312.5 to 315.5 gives 82.39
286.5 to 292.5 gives 105.6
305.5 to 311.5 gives 70.75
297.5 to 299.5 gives 92.21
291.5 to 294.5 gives 99.63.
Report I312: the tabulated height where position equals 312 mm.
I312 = 73.18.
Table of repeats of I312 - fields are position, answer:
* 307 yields 61.73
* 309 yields 62.59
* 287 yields 102.7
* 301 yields 86.61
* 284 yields 107.1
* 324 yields 63.17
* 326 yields 60.55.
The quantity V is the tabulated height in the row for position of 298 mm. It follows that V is 92.21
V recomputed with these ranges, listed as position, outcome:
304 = 76.25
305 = 69.37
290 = 101.3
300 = 88.69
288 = 105.6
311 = 70.75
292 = 99.63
